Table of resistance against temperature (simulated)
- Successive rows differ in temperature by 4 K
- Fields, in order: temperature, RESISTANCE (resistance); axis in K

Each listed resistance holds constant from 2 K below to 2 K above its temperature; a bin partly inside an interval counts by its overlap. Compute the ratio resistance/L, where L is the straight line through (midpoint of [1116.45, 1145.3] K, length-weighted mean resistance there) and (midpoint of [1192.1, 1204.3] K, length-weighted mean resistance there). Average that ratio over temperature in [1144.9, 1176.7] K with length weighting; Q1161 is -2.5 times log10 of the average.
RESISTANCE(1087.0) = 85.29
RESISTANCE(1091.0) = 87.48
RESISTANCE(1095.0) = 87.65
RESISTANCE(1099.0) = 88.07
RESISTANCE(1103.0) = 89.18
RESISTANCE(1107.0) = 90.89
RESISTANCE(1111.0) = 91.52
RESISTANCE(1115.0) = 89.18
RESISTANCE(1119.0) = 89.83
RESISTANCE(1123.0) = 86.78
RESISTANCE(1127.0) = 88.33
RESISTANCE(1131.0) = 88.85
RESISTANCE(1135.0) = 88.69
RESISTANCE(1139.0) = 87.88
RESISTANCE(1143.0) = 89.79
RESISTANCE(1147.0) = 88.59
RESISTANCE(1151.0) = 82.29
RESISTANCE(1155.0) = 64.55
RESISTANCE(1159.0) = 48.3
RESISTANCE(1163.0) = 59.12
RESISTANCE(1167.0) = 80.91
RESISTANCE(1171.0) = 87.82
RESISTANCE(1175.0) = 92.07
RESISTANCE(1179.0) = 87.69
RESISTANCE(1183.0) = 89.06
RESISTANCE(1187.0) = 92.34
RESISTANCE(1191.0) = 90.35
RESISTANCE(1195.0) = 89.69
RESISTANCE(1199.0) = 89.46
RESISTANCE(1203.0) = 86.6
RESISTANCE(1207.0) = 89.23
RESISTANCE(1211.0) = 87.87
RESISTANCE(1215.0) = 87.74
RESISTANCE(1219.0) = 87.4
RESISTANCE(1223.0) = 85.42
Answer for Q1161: 0.18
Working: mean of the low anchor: 88.6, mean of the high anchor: 88.8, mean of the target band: 75.3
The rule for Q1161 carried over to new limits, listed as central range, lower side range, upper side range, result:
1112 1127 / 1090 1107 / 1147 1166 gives -0.10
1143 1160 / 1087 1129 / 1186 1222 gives 0.19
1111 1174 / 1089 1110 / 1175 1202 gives 0.09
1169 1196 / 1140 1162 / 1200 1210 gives -0.09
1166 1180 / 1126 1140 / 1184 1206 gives 0.02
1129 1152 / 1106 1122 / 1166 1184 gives 0.01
